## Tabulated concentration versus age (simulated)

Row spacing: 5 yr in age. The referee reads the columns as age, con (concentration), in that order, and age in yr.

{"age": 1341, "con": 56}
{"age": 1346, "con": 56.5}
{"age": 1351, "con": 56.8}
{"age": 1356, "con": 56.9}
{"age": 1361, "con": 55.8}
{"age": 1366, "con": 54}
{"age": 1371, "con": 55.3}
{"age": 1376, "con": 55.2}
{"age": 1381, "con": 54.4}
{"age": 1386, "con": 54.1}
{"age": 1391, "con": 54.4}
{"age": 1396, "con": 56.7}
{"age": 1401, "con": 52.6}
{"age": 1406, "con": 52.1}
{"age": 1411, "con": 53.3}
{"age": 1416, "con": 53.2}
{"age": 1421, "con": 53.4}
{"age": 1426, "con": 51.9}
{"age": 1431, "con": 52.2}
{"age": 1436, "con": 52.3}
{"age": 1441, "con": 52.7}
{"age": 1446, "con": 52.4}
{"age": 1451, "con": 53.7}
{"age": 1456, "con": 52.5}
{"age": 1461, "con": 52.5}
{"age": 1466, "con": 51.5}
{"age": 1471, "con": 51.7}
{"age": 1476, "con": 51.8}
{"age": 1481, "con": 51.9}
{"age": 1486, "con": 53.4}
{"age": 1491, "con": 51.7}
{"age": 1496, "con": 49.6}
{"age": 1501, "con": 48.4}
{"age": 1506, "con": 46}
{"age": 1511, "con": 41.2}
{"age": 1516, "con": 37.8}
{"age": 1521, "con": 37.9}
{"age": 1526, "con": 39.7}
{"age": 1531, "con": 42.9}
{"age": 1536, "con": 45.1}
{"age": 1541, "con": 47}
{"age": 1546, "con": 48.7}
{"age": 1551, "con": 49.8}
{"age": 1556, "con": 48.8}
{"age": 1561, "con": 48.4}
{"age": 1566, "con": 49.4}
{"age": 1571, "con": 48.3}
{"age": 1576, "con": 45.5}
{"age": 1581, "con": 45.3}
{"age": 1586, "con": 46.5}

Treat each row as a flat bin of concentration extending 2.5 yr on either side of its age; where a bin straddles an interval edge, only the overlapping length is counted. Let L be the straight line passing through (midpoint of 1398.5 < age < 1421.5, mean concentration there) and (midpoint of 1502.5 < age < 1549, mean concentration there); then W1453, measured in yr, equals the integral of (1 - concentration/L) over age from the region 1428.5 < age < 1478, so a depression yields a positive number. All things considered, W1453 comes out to -3.1 yr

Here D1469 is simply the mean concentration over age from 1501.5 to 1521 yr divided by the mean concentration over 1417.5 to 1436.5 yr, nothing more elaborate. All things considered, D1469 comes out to 0.8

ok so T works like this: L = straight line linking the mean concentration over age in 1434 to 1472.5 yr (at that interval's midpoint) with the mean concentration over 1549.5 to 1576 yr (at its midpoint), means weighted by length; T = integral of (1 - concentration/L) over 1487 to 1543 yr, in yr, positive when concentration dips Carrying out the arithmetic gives 6.4 yr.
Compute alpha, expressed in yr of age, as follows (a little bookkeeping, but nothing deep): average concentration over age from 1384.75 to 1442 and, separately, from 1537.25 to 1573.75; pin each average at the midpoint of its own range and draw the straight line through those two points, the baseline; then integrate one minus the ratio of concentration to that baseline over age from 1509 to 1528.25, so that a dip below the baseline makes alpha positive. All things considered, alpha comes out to 4.1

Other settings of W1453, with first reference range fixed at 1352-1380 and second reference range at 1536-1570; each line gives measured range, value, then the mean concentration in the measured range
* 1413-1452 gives 0.18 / 52.7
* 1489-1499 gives 0.03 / 50.5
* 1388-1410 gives 0.12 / 53.9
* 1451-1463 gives -0.17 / 52.8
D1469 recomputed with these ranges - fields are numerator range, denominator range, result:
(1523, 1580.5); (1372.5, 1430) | 0.87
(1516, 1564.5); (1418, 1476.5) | 0.86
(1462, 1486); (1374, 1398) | 0.95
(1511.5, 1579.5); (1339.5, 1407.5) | 0.82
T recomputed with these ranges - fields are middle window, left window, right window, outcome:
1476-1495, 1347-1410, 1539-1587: -0.5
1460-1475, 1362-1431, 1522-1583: -0.4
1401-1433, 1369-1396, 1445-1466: 0.7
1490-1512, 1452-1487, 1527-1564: 1.1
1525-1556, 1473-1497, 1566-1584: 1.7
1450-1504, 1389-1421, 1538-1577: -0.5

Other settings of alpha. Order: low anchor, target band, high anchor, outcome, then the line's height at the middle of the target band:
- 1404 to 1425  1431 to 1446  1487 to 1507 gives -0.1 yr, 51.9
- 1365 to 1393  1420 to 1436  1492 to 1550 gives -0.4 yr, 51.1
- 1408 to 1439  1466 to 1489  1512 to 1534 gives -3.2 yr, 45.7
